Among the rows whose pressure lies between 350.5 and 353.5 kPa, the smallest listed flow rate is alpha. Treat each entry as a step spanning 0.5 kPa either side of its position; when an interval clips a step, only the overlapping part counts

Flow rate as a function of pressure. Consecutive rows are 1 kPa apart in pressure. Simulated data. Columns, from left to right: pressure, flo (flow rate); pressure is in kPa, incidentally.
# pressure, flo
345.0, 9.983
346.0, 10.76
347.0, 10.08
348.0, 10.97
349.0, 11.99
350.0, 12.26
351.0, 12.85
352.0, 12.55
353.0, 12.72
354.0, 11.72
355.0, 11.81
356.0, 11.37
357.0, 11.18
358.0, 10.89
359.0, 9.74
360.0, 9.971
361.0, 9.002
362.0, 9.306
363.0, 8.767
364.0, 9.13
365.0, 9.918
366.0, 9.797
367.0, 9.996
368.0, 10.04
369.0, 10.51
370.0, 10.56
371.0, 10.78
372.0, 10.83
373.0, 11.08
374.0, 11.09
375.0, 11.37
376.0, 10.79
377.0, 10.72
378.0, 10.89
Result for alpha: 12.55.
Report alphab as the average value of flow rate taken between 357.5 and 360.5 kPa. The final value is 10.2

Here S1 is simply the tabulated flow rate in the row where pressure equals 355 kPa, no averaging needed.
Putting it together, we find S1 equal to 11.81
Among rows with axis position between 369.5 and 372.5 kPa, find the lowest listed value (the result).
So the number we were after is 10.56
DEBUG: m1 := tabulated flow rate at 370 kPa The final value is 10.56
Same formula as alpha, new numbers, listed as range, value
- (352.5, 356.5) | 11.37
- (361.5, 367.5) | 8.767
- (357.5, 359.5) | 9.74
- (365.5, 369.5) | 9.797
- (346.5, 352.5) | 10.08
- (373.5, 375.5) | 11.09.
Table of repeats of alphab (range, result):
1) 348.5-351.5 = 12.4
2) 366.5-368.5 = 10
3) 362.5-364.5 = 8.95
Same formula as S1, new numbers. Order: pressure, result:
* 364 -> 9.13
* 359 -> 9.74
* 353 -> 12.72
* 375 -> 11.37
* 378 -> 10.89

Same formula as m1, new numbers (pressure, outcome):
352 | 12.55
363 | 8.767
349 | 11.99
